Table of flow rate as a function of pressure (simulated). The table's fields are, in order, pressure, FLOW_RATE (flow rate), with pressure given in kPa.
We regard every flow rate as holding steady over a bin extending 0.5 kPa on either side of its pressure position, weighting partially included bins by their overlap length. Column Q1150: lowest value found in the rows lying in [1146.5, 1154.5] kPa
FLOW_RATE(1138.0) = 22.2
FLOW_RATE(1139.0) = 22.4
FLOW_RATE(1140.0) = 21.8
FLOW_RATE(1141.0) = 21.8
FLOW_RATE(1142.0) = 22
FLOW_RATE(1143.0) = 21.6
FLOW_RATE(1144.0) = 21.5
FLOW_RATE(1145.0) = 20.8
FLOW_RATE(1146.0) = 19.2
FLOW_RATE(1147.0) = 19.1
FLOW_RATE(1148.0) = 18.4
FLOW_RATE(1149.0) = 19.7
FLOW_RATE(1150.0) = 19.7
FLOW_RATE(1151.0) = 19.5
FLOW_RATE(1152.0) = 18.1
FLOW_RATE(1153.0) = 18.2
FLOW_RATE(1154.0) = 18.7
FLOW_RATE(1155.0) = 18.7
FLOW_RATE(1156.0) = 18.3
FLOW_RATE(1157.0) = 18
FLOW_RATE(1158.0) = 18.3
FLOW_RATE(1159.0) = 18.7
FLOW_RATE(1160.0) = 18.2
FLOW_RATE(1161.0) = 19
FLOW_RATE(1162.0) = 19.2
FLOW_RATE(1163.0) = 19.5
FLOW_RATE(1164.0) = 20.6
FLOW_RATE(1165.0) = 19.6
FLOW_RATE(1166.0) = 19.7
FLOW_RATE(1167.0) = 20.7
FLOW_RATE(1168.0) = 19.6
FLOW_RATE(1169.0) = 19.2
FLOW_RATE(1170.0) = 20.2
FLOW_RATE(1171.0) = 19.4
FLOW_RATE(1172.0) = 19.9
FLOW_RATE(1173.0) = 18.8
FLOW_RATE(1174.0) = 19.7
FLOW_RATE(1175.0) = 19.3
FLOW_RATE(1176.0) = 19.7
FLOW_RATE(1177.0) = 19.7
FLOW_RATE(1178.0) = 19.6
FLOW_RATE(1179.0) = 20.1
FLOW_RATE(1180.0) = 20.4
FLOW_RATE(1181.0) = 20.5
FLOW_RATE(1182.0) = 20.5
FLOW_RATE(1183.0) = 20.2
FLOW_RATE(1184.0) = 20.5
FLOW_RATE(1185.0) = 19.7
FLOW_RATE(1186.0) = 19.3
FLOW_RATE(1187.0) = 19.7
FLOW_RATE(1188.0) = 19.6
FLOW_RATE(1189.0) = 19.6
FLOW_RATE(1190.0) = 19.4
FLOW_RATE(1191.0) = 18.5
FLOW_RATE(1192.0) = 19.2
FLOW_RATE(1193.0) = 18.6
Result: 18.1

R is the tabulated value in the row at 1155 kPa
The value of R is 18.7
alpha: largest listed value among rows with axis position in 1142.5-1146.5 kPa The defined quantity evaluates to 21.6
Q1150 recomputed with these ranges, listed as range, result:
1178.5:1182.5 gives 20.1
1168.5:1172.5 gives 19.2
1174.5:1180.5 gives 19.3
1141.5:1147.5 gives 19.1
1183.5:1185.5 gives 19.7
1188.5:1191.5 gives 18.5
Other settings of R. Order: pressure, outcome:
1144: 21.5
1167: 20.7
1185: 19.7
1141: 21.8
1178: 19.6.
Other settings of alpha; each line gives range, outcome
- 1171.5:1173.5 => 19.9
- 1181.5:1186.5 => 20.5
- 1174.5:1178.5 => 19.7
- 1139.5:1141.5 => 21.8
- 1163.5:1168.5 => 20.7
